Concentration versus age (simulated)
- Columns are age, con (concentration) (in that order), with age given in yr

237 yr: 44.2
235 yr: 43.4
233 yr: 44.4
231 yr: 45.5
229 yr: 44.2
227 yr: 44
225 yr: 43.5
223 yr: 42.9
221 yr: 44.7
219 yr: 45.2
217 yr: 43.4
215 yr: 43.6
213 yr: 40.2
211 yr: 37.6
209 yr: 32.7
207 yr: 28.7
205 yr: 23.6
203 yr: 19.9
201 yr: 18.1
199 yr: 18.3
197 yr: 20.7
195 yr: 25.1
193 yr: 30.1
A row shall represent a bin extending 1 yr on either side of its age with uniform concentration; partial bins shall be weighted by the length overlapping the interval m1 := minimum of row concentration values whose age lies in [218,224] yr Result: 42.9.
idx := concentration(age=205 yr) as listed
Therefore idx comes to 23.6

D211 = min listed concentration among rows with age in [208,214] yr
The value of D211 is 32.7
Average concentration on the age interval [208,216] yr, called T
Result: 38.5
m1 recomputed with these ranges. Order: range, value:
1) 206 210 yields 28.7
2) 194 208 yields 18.1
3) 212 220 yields 40.2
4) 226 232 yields 44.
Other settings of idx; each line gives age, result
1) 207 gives 28.7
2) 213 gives 40.2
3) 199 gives 18.3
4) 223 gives 42.9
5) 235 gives 43.4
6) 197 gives 20.7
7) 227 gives 44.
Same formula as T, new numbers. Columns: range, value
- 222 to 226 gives 43.2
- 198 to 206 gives 20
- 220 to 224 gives 43.8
